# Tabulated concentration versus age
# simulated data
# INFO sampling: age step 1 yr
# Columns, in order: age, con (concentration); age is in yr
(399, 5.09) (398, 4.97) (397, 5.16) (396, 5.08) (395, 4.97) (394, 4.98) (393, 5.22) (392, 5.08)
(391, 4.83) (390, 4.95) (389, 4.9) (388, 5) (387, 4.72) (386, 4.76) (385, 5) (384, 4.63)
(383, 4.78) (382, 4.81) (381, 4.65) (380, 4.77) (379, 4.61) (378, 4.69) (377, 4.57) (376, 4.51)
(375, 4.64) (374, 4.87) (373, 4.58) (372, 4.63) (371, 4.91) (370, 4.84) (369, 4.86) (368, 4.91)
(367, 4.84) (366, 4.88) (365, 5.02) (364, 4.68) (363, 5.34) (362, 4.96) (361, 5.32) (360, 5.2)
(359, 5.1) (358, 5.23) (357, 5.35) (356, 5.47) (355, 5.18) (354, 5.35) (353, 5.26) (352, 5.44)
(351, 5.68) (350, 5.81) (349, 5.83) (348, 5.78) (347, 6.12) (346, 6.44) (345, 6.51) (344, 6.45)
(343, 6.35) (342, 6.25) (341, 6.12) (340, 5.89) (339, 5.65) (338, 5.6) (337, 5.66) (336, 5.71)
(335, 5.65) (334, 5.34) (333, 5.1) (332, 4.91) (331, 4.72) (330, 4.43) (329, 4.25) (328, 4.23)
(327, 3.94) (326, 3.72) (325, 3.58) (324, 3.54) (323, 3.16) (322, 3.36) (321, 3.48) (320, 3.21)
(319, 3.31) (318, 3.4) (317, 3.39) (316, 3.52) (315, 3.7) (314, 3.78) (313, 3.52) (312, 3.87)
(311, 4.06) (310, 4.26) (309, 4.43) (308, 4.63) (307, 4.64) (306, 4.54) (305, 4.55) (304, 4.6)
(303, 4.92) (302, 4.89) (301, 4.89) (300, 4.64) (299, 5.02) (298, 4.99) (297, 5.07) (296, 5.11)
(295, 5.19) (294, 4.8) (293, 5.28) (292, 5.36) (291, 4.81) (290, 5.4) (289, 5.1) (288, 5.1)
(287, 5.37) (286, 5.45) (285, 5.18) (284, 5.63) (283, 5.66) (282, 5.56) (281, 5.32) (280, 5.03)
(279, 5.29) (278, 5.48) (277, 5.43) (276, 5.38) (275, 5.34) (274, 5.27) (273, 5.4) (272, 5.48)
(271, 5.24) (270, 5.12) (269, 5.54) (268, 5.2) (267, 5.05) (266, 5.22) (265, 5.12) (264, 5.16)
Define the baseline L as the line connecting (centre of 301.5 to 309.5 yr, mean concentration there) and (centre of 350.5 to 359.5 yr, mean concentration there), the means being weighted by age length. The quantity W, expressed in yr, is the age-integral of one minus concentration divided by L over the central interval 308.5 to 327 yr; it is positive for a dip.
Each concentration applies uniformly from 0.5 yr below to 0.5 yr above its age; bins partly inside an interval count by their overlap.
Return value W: 4.5 yr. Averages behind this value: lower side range 4.65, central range 3.64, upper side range 5.34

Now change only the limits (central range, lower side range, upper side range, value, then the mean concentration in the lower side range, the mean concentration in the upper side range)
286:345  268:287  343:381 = 6.85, 5.37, 5.21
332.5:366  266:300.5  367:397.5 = -4.18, 5.24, 4.83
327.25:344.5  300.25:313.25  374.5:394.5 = -3.05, 4.47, 4.8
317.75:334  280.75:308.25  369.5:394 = 3.32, 5.06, 4.79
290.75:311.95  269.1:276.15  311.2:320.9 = -3.22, 5.33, 3.54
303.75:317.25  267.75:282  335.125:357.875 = 3.53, 5.33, 5.8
